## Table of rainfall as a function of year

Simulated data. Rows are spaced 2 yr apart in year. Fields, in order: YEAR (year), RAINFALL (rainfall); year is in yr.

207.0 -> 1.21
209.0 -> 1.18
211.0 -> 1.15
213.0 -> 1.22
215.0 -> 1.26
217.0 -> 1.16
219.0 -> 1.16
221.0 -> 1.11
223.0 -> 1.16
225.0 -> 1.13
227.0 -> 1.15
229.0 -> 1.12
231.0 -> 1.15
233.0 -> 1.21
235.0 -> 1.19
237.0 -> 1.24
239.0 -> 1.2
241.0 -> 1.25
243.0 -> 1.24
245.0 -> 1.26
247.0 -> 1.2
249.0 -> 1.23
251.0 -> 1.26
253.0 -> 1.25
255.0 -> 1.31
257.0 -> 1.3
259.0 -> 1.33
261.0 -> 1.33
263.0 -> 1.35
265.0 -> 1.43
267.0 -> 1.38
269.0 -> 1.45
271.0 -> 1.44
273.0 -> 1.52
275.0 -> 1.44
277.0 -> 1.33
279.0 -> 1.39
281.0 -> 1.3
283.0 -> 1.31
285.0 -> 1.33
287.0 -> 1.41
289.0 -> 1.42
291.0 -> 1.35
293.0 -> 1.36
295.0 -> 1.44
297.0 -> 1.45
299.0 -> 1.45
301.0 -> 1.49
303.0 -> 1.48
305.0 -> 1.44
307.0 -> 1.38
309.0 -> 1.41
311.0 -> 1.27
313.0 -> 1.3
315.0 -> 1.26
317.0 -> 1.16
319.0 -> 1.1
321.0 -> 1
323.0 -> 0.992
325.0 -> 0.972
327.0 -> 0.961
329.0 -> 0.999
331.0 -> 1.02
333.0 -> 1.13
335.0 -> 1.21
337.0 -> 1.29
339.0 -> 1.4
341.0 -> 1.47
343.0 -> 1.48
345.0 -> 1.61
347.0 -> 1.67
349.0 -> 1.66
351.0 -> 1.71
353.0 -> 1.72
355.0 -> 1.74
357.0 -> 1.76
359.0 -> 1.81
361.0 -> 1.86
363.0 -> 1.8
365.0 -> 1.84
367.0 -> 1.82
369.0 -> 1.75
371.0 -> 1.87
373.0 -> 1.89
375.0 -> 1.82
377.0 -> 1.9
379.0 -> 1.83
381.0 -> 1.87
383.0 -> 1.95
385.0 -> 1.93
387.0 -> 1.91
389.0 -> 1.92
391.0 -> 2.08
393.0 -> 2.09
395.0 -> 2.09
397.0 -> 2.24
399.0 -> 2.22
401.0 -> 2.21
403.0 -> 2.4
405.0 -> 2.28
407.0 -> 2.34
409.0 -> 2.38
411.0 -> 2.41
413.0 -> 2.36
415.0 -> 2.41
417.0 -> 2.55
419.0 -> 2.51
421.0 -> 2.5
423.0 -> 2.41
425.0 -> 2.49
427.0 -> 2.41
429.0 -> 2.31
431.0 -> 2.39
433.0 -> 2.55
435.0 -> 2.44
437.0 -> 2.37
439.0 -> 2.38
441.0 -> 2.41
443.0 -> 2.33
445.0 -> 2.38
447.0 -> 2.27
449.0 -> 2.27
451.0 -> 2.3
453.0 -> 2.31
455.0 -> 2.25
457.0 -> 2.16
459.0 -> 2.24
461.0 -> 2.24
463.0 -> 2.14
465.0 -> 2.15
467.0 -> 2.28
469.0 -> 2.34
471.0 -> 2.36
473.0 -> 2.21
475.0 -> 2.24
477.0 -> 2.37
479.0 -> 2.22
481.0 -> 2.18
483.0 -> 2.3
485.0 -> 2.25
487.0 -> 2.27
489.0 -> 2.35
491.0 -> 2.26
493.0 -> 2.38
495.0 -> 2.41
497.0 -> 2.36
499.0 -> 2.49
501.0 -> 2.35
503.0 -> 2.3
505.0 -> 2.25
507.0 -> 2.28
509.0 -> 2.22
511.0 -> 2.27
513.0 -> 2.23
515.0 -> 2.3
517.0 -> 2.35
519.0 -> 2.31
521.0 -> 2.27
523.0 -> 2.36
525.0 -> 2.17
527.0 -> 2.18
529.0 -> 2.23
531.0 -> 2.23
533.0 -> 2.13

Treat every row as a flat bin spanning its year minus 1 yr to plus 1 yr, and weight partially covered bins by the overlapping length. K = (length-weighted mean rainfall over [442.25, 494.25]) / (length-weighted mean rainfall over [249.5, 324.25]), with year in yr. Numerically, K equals 1.70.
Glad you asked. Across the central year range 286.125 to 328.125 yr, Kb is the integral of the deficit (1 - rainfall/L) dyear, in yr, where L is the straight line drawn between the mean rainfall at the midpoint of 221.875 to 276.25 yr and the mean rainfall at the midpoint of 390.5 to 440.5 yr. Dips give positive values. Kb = 9.0 yr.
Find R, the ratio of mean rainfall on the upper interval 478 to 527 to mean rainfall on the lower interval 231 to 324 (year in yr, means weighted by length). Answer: 1.7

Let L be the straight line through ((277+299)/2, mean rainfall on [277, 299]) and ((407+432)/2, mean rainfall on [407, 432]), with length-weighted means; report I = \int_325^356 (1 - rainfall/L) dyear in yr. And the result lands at 7.1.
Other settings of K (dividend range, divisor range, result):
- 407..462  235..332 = 1.83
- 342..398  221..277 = 1.44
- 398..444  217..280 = 1.88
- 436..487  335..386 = 1.32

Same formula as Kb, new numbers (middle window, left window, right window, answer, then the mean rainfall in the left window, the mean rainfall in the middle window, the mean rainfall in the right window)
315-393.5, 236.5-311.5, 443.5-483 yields 7.7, 1.35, 1.58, 2.26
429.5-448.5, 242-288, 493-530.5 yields -3.5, 1.34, 2.39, 2.3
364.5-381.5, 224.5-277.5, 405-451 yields 1.7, 1.29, 1.84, 2.4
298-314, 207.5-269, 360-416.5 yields 2.0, 1.23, 1.4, 2.06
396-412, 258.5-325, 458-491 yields -3.4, 1.34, 2.31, 2.26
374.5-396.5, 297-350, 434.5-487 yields -2.7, 1.3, 1.95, 2.28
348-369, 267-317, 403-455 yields 1.1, 1.39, 1.77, 2.39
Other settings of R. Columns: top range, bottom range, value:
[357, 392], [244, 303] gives 1.37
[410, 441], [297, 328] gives 1.94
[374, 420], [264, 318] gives 1.56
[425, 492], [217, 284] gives 1.81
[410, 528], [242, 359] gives 1.71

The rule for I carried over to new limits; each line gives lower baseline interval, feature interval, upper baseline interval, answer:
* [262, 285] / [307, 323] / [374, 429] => 4.3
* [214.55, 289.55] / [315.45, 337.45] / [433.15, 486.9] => 7.6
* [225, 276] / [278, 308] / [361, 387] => 1.7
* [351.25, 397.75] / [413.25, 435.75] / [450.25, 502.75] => -4.0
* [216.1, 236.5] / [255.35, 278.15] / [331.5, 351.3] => -2.4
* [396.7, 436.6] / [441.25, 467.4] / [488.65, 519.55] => 1.1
